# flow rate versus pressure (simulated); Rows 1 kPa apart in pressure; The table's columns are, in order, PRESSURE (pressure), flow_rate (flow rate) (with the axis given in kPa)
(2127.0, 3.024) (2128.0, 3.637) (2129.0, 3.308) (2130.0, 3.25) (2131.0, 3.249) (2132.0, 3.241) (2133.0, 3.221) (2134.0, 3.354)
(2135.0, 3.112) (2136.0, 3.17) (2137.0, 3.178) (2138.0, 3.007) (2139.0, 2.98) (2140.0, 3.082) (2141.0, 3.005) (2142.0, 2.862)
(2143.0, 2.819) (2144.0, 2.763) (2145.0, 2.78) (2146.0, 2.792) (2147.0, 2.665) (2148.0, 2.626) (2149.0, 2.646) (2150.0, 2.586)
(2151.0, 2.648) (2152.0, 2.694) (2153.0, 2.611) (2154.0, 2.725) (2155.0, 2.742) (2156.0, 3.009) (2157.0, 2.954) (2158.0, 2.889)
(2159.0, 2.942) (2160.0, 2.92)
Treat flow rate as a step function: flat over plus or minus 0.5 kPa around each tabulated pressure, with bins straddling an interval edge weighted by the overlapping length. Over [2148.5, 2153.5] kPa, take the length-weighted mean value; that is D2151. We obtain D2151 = 2.64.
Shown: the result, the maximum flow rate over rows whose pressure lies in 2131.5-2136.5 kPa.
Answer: 3.354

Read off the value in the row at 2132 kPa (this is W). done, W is 3.241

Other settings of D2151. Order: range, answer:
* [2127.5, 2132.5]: 3.34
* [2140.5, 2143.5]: 2.9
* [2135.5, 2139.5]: 3.08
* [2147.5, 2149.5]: 2.64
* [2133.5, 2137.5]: 3.2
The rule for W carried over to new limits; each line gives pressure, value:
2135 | 3.112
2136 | 3.17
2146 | 2.792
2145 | 2.78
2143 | 2.819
